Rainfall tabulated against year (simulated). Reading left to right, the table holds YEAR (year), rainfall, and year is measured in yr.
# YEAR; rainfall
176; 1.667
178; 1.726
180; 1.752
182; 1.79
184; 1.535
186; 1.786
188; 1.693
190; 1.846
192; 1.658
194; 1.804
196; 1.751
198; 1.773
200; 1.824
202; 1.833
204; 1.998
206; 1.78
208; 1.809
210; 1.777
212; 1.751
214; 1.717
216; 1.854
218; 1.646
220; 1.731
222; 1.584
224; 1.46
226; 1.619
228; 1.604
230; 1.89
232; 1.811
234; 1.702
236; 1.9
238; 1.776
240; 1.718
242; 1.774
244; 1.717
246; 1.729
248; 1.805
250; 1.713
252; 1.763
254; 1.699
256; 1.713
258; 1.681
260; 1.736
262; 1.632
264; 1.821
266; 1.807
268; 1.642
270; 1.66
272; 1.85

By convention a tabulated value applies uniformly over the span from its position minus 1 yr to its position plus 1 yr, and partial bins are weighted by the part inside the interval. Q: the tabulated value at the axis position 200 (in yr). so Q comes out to 1.824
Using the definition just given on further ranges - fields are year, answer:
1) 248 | 1.805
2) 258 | 1.681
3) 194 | 1.804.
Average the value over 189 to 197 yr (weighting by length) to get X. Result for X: 1.76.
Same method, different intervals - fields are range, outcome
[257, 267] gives 1.74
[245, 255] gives 1.74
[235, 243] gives 1.79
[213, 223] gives 1.71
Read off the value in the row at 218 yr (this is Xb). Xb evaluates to 1.646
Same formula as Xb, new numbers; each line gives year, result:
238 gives 1.776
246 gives 1.729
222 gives 1.584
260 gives 1.736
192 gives 1.658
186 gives 1.786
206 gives 1.78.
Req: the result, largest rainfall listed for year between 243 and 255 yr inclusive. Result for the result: 1.805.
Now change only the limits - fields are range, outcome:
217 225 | 1.731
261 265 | 1.821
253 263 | 1.736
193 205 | 1.998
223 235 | 1.89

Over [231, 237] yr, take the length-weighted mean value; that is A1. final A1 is 1.8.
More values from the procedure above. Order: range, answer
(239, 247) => 1.73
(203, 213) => 1.82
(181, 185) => 1.66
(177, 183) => 1.76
